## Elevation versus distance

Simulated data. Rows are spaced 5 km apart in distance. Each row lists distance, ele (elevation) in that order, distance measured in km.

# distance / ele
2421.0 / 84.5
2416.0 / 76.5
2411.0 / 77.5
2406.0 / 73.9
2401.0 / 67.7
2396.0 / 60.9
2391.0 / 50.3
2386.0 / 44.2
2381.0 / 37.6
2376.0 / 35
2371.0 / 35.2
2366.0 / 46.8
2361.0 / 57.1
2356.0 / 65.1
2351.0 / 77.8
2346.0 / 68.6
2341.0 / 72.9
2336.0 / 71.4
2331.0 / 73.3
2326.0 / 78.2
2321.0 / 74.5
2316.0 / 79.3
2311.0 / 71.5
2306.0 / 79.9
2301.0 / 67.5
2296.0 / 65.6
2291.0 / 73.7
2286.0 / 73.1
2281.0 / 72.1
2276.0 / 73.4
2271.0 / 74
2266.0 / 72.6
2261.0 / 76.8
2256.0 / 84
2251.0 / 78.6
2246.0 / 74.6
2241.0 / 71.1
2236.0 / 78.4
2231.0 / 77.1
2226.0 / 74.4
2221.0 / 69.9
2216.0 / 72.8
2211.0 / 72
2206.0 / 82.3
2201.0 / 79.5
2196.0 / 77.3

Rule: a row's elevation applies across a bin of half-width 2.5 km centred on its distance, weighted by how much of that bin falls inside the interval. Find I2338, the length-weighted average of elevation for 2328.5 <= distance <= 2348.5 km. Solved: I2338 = 71.5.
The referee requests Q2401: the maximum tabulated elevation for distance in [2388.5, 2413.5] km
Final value 77.5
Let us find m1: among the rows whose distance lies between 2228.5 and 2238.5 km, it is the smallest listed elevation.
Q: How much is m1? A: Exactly 77.1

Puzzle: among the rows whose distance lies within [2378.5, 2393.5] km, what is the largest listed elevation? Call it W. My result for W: 50.3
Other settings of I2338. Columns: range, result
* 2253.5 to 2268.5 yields 77.8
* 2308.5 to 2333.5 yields 75.4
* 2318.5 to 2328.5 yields 76.3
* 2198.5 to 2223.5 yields 75.3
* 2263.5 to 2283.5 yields 73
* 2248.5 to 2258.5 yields 81.3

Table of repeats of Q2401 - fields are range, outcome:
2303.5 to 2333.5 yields 79.9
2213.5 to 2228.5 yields 74.4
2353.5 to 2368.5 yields 65.1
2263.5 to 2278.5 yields 74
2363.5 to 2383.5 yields 46.8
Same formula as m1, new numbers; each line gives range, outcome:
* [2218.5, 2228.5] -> 69.9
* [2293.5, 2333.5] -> 65.6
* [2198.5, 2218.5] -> 72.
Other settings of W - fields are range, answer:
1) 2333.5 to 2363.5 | 77.8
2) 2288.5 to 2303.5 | 73.7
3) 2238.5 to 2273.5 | 84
